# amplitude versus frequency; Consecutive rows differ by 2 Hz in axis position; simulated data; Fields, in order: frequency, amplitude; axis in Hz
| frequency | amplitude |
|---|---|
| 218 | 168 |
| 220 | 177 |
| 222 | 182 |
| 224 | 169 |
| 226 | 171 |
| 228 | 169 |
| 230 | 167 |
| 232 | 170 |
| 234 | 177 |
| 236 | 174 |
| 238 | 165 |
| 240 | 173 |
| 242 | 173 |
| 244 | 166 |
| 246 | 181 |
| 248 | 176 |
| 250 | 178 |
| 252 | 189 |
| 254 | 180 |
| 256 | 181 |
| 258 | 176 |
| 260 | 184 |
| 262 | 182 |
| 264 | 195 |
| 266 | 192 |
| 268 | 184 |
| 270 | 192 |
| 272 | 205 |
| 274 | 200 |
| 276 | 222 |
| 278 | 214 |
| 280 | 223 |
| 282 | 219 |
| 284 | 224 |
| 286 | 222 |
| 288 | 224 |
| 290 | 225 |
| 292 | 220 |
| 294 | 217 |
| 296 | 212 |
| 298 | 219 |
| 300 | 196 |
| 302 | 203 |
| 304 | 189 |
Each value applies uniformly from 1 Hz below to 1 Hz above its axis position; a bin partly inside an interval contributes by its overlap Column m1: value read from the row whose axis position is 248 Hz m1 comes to 176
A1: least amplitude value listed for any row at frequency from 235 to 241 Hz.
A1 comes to 165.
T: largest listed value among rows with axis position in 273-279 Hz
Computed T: 222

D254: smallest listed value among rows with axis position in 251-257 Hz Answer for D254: 180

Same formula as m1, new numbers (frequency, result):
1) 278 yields 214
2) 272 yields 205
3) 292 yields 220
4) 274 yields 200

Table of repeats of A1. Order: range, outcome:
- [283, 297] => 212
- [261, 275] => 182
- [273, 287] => 200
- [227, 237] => 167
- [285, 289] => 222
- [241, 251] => 166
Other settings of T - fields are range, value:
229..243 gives 177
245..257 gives 189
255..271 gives 195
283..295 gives 225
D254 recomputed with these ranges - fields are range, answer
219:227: 169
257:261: 176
